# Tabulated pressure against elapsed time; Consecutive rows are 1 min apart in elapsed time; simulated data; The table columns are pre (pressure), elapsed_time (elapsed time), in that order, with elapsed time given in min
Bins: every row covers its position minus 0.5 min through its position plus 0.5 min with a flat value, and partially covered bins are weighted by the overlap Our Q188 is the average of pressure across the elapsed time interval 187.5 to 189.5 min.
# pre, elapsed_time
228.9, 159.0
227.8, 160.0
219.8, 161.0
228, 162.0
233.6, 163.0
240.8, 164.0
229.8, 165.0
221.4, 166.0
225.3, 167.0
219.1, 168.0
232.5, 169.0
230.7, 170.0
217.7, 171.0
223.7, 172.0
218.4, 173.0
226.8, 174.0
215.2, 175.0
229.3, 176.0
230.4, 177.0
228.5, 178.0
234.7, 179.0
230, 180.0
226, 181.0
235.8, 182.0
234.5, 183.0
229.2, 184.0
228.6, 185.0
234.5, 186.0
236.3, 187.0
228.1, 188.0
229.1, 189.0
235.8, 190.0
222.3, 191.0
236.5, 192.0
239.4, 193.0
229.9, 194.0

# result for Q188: 229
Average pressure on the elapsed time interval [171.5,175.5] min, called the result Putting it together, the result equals 221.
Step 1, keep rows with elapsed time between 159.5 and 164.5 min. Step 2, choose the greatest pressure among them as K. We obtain 240.8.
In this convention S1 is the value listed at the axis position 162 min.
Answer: 228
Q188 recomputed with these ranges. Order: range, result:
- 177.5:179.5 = 232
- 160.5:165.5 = 230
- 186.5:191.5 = 230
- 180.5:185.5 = 231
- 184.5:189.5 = 231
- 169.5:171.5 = 224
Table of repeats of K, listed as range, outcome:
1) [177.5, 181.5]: 234.7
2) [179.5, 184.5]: 235.8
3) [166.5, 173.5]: 232.5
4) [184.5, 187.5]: 236.3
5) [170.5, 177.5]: 230.4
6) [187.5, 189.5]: 229.1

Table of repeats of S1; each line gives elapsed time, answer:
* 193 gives 239.4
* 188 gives 228.1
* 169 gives 232.5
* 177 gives 230.4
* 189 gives 229.1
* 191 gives 222.3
